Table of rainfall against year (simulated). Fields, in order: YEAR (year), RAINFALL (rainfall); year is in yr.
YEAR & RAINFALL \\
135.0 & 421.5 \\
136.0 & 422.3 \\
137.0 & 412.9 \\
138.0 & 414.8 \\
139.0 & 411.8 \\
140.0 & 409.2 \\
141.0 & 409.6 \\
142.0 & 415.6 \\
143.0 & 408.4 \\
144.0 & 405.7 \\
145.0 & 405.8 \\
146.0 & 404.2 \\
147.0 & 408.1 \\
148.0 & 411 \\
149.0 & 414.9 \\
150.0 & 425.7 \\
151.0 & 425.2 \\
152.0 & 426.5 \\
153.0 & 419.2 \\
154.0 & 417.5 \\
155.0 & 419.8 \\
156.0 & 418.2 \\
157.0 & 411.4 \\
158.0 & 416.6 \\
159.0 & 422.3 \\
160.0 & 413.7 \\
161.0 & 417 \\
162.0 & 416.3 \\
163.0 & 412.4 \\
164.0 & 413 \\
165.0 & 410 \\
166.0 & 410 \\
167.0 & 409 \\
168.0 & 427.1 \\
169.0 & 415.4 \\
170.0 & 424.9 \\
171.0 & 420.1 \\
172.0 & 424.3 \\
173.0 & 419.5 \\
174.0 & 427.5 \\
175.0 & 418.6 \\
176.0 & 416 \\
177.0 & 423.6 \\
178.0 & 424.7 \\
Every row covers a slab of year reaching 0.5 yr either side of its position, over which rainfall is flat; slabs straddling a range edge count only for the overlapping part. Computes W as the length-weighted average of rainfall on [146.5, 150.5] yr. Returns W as 415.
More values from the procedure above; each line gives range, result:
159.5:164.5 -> 414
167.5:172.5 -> 422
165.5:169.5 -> 415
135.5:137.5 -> 418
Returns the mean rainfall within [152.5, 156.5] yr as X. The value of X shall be 419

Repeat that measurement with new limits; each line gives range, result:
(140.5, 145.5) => 409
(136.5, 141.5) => 412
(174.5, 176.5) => 417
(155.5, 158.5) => 415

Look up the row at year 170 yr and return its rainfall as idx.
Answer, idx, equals 424.9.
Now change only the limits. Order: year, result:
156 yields 418.2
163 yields 412.4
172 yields 424.3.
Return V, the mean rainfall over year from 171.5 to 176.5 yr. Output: 421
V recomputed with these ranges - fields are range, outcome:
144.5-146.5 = 405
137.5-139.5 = 413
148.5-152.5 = 423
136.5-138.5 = 414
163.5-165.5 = 412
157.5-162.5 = 417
